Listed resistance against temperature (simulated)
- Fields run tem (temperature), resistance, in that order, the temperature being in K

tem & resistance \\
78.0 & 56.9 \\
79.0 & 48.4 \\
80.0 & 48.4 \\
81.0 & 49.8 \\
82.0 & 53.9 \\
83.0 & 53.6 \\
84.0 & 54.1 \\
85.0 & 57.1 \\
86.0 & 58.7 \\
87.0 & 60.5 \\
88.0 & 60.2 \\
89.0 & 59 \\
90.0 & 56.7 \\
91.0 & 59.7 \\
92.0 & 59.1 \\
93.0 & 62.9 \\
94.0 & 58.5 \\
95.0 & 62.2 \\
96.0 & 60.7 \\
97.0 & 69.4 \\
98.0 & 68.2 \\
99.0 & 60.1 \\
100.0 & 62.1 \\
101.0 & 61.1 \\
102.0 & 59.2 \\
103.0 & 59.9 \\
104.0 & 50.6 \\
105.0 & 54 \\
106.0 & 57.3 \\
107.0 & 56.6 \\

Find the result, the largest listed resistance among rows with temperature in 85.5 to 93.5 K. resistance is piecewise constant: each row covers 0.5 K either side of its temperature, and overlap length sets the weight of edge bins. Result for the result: 62.9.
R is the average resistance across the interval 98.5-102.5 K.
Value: 60.6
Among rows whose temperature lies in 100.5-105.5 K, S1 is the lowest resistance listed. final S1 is 50.6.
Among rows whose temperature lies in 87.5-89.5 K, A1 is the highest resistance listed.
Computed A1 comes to 60.2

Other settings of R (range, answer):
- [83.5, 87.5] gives 57.6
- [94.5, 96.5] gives 61.5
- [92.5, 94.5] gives 60.7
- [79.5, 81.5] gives 49.1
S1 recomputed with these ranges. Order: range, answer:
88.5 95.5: 56.7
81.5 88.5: 53.6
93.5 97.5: 58.5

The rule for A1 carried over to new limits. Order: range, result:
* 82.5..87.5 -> 60.5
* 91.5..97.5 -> 69.4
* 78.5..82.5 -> 53.9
